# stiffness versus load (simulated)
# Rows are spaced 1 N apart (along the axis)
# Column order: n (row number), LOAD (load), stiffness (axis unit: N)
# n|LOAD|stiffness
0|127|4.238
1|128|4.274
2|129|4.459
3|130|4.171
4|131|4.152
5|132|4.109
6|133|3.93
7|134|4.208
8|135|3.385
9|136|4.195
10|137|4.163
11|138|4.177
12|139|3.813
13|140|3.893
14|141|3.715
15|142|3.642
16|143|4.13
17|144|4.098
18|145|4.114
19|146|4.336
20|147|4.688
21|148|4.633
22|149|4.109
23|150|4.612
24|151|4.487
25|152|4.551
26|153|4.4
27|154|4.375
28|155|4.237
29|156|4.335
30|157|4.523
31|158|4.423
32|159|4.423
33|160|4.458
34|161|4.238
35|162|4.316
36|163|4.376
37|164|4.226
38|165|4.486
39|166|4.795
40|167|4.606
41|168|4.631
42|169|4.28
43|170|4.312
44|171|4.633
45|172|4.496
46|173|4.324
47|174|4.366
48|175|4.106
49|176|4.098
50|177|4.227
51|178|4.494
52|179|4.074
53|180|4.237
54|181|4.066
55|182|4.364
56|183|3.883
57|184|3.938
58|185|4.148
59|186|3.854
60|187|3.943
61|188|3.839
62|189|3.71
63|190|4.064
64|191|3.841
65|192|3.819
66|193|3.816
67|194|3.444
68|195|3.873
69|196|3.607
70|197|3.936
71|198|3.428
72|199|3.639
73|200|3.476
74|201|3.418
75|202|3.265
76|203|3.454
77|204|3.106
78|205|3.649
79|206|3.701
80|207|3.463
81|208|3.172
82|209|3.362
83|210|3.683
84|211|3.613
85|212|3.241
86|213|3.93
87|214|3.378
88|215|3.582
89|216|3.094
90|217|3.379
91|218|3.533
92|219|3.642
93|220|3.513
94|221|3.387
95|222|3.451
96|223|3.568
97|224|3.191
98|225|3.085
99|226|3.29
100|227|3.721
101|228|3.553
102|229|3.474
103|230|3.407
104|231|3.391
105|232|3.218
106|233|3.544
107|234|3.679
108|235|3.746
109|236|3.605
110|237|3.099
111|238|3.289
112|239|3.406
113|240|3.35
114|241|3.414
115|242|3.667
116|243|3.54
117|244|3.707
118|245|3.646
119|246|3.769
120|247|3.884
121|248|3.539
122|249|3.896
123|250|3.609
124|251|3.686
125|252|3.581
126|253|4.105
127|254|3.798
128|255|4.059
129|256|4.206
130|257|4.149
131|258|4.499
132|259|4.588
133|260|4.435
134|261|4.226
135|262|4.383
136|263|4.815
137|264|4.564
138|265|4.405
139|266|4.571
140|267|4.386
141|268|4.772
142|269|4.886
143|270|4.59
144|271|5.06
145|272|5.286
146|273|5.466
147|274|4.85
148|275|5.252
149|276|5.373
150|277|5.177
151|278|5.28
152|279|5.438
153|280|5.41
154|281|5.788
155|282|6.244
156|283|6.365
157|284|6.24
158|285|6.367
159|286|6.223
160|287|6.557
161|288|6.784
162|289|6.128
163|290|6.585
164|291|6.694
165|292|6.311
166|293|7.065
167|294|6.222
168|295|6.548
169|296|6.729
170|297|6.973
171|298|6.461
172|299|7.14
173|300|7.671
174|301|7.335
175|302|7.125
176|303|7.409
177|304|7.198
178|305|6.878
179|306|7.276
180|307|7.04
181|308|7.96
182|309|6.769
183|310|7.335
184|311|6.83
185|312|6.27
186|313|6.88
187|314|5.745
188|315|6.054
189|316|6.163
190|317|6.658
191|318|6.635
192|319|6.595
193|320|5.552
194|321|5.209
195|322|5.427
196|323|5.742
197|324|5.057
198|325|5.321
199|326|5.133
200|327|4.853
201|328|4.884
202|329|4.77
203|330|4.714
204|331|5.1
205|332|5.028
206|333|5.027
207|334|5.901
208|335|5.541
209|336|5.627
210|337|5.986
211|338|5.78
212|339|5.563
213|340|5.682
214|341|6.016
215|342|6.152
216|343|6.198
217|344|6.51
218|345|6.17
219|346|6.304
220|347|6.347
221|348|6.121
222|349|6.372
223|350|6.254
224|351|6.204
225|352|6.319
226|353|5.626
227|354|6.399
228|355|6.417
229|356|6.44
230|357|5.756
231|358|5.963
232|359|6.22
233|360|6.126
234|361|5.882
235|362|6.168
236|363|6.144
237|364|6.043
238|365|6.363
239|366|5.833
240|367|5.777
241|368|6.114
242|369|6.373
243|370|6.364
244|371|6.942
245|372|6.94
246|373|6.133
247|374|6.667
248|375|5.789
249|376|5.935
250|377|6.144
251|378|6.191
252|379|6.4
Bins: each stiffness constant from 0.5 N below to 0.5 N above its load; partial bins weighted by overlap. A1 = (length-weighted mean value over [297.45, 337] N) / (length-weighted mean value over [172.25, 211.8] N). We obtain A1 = 1.62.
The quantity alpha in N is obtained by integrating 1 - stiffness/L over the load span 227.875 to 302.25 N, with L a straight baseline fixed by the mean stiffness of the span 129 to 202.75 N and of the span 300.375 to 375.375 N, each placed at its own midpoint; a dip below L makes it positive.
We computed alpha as 6.27 N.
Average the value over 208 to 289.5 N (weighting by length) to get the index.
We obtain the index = 4.23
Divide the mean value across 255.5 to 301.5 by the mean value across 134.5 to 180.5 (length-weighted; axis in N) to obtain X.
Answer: 1.31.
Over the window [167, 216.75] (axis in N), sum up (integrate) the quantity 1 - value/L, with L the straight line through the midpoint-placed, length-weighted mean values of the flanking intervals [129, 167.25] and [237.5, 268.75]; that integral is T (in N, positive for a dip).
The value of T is 3.7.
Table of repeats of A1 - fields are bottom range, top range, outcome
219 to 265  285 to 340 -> 1.67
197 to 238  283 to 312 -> 1.98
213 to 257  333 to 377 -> 1.72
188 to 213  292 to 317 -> 1.91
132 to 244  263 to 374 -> 1.55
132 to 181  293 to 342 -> 1.44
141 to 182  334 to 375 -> 1.41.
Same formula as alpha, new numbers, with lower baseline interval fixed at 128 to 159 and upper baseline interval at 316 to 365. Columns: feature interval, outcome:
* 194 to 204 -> 2.4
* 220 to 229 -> 2.7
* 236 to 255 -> 5.4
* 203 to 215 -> 3.2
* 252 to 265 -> 2.2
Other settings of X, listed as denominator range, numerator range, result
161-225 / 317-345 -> 1.45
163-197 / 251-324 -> 1.40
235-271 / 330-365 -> 1.49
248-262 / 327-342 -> 1.33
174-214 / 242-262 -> 1.05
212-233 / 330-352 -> 1.71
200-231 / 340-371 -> 1.79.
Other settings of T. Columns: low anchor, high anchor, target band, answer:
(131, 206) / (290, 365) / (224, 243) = 5.8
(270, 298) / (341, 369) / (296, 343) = -0.6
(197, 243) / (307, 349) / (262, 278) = -1.0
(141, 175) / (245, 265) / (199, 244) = 7.9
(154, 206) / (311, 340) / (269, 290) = -2.2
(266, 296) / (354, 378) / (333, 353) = 0.2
